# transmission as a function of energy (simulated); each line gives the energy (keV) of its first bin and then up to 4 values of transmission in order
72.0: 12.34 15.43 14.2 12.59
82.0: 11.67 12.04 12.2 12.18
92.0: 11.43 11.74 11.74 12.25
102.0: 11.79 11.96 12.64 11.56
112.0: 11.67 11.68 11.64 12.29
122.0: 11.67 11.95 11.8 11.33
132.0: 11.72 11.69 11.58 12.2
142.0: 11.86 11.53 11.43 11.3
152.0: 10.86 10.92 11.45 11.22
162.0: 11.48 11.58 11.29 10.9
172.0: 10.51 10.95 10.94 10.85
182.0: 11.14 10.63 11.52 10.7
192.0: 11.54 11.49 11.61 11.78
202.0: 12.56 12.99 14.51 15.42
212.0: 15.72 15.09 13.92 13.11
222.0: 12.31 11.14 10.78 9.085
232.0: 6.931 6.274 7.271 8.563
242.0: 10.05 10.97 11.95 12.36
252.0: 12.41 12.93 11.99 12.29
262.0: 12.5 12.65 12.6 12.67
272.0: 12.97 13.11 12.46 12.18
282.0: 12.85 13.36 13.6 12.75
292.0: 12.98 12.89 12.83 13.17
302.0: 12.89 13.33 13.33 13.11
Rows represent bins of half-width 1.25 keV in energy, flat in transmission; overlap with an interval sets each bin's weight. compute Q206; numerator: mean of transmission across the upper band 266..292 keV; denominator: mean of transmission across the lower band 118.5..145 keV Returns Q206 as 1.1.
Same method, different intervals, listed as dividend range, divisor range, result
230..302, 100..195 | 1.03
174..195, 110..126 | 0.94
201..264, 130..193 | 1.04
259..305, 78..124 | 1.08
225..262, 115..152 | 0.89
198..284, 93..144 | 1.01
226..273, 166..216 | 0.90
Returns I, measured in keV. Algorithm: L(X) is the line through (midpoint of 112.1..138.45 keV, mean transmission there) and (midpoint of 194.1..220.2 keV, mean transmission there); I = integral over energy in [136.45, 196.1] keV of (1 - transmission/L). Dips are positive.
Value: 6.5 keV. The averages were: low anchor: 11.7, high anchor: 13.5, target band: 11.2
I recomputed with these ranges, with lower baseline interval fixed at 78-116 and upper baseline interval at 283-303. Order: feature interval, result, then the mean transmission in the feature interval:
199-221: -2.4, 14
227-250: 6.3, 9.25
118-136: 0.5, 11.8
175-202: 2.6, 11.3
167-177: 1.2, 10.9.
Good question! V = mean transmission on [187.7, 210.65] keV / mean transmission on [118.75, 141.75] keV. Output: 1.06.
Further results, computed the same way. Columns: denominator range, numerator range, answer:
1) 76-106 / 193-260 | 0.96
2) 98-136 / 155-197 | 0.94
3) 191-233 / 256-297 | 1.03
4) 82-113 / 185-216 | 1.08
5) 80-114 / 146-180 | 0.93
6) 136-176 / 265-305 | 1.14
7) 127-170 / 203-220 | 1.26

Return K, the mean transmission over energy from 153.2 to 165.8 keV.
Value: 11.3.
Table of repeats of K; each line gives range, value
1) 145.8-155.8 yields 11.1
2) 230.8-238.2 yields 6.82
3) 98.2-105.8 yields 12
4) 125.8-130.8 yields 11.6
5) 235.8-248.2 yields 9.76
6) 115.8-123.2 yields 11.9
